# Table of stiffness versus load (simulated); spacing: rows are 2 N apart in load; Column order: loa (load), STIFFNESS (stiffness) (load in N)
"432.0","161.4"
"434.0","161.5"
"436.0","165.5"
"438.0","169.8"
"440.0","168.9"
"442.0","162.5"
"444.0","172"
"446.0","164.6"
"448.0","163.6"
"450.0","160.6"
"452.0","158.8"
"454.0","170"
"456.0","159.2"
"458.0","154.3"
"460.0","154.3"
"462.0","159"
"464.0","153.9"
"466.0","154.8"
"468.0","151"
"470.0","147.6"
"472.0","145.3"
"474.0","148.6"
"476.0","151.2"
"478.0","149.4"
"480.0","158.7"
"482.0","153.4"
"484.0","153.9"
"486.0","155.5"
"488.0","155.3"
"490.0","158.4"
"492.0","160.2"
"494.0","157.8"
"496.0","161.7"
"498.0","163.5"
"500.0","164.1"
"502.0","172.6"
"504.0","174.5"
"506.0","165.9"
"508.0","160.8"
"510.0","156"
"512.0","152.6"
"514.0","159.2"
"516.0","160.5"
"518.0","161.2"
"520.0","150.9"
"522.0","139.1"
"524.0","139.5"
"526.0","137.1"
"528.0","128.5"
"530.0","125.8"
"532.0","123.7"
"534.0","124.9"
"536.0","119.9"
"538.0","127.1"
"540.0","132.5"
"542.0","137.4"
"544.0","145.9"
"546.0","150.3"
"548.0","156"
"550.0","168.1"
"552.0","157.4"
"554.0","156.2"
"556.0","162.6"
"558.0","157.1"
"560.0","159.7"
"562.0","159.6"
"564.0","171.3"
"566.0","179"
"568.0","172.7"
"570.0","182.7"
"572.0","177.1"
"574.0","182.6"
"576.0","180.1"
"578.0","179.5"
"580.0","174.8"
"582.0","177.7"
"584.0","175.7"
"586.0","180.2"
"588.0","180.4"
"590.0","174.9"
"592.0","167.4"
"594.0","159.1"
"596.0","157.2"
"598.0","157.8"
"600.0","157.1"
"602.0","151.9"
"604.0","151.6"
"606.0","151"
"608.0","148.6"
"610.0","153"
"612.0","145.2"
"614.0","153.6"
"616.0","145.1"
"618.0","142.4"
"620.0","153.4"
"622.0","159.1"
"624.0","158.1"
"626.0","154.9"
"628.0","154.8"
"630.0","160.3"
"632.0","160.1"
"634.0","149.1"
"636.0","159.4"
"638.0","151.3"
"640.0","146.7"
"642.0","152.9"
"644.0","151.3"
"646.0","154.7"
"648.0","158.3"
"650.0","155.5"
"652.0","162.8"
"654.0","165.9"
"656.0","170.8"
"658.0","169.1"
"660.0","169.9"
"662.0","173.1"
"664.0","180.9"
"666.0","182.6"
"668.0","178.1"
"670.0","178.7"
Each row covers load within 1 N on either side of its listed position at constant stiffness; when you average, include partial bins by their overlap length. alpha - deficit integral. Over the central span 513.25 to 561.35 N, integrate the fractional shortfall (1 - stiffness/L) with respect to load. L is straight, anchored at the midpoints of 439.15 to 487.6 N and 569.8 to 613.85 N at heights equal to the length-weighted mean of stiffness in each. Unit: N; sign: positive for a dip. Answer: 5.10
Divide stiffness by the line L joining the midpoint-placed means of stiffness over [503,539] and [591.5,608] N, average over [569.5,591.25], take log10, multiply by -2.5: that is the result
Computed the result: -0.17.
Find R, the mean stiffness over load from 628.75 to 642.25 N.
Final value 154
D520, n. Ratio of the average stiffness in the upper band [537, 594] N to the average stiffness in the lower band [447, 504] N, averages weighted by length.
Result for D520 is 1.05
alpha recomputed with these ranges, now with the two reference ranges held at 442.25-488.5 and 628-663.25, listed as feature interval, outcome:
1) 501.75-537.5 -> 2.45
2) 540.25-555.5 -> 0.53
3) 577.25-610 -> -1.28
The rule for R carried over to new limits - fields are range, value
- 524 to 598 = 158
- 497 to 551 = 148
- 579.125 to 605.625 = 166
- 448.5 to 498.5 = 156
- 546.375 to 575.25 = 167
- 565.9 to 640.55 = 162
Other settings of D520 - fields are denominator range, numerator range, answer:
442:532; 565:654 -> 1.04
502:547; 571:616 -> 1.14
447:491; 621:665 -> 1.03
